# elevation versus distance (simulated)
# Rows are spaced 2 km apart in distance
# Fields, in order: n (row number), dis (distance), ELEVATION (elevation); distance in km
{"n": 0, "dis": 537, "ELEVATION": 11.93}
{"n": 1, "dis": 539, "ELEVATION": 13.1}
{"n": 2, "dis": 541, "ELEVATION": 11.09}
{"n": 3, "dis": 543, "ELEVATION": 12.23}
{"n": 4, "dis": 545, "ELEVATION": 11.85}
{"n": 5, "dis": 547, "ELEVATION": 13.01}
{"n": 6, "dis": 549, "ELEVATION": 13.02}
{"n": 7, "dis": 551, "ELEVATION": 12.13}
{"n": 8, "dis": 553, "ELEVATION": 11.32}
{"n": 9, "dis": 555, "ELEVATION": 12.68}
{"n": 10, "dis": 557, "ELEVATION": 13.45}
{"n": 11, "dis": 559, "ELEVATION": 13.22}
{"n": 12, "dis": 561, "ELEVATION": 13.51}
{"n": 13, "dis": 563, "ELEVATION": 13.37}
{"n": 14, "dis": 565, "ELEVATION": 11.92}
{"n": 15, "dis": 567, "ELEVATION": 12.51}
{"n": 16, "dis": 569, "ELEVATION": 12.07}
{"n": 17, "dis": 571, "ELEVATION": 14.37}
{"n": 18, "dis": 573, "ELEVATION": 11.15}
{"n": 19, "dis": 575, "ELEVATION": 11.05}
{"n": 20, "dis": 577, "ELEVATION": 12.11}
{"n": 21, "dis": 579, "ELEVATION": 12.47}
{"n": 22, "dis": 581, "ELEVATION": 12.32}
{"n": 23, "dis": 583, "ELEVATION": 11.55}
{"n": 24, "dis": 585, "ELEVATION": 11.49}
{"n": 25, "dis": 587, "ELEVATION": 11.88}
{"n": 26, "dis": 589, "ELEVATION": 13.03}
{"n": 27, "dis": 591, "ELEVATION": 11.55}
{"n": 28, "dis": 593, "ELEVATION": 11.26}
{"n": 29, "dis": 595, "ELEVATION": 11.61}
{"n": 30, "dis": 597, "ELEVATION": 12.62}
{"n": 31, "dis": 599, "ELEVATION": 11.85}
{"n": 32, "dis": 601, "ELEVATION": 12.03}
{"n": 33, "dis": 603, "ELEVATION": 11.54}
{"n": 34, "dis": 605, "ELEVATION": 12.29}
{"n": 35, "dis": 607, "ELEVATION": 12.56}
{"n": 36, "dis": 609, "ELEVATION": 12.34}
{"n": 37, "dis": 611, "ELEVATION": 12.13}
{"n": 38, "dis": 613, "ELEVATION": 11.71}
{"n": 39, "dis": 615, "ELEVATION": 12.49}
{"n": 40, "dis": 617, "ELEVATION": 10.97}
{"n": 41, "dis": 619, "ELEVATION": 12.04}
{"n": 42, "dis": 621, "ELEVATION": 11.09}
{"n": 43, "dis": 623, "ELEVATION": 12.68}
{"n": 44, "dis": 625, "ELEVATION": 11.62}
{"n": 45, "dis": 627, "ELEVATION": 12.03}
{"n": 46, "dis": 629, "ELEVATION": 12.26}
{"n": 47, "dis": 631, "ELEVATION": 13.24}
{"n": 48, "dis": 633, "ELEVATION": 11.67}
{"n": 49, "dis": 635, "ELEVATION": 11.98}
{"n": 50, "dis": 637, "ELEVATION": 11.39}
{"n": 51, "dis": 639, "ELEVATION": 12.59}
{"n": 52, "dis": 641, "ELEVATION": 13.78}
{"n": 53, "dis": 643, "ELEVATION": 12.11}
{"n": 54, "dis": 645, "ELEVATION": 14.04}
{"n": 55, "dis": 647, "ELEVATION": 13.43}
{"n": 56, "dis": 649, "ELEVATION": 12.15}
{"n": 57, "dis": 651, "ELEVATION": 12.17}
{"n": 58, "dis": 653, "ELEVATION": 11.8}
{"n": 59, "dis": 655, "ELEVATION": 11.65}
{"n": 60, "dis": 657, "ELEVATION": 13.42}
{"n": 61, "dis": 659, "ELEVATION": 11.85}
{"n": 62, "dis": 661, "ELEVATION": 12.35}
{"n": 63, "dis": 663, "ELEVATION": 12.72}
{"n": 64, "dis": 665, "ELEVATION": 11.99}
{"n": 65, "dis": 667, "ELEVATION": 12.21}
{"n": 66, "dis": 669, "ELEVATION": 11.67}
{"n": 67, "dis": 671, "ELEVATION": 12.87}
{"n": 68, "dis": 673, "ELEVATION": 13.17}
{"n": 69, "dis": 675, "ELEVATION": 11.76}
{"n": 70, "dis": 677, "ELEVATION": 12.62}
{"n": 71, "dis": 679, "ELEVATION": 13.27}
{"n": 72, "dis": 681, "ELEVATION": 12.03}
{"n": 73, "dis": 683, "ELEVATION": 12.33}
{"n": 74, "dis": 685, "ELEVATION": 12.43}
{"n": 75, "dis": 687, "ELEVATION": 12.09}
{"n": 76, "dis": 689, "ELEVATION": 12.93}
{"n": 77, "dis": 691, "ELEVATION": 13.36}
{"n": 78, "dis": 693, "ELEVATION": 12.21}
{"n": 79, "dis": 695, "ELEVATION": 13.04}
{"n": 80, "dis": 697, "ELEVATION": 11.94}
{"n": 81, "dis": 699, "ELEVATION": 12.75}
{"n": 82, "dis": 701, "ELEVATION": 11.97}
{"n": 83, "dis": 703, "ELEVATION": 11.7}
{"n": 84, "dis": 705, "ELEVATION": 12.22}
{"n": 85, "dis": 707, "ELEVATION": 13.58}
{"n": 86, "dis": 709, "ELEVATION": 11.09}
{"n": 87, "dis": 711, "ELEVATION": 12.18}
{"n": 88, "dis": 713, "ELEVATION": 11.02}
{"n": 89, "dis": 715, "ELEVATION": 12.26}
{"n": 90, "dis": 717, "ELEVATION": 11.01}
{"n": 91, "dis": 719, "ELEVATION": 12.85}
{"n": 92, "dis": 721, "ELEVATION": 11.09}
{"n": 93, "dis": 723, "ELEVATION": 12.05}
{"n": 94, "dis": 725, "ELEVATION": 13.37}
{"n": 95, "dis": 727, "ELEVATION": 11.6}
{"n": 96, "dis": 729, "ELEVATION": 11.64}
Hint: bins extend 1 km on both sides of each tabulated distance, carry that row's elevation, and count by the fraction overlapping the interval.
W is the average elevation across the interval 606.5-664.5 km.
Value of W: 12.3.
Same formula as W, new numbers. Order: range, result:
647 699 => 12.4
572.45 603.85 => 11.9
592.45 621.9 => 11.9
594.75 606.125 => 12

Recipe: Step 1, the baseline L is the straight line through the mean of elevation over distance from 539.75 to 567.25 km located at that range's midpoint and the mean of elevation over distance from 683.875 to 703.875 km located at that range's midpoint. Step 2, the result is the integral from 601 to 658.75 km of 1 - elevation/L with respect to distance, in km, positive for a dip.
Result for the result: 1.1 km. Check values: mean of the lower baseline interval 12.5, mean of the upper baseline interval 12.4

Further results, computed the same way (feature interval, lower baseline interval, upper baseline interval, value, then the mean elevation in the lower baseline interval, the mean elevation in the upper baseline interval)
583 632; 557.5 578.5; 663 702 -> 2.0 km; 12.5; 12.5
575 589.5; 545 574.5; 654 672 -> 0.6 km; 12.6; 12.3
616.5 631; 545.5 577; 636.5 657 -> 0.7 km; 12.6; 12.6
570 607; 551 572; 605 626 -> 1.1 km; 12.8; 12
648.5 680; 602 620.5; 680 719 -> -0.6 km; 12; 12.2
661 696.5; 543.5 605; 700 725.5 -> -1.3 km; 12.3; 12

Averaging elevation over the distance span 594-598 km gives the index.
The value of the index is 12.1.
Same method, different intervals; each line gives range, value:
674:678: 12.2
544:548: 12.4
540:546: 11.7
